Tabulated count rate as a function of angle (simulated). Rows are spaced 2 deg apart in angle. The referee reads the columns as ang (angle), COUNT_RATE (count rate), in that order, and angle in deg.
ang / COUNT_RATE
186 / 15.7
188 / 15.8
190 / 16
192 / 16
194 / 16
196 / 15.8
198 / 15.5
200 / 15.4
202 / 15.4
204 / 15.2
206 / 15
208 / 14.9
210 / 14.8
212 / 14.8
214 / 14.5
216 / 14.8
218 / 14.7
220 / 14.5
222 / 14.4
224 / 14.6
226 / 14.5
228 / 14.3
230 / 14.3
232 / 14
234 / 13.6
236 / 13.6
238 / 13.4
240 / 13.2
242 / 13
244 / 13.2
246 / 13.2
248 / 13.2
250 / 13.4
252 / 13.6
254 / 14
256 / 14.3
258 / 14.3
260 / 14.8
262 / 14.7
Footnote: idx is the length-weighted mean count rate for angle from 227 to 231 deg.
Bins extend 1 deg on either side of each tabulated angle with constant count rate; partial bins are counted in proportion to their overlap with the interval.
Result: 14.3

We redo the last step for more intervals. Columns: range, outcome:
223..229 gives 14.5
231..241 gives 13.6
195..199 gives 15.7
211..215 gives 14.7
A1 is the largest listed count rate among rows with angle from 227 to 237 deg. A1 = 14.3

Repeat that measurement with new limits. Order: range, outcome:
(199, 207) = 15.4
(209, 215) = 14.8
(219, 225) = 14.6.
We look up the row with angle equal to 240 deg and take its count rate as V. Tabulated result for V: 13.2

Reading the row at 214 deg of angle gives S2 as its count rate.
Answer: 14.5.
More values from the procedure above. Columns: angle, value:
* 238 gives 13.4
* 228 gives 14.3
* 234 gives 13.6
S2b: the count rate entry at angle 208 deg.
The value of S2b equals 14.9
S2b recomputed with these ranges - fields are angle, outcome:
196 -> 15.8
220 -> 14.5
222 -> 14.4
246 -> 13.2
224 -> 14.6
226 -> 14.5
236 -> 13.6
